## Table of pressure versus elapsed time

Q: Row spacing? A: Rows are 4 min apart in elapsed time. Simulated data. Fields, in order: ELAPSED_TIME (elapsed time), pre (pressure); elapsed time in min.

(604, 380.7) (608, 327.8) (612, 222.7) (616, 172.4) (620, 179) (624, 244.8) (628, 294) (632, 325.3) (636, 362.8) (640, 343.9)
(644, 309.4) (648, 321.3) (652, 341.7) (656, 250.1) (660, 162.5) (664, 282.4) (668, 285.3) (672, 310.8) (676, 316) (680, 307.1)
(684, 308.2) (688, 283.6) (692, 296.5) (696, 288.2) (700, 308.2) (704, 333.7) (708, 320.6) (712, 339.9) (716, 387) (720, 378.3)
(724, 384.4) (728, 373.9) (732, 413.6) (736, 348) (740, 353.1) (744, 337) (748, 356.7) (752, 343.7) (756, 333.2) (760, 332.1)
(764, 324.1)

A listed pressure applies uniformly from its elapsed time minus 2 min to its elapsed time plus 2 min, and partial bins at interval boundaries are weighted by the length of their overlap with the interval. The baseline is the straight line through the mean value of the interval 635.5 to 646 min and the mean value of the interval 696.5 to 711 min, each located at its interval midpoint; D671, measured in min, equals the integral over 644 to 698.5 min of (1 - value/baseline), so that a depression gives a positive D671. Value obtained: 6.25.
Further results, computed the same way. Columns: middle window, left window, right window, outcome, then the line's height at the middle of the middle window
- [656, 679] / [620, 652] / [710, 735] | 4.34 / 333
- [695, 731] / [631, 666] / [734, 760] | -2.23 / 329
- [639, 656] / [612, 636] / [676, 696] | -3.12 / 270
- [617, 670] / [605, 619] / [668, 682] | -1.18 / 277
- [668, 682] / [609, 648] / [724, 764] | 0.01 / 308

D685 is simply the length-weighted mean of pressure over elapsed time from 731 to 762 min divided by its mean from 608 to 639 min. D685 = 1.32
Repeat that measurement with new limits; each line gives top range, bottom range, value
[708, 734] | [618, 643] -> 1.28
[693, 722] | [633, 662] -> 1.12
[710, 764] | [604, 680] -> 1.26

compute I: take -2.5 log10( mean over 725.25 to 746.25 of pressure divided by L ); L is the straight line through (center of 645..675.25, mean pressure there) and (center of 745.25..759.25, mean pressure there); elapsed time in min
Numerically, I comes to -0.106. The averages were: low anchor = 282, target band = 366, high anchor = 343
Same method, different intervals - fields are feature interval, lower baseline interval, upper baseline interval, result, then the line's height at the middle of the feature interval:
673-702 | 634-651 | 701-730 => 0.16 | 349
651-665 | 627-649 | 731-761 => 0.30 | 332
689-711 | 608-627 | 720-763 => 0.01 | 312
